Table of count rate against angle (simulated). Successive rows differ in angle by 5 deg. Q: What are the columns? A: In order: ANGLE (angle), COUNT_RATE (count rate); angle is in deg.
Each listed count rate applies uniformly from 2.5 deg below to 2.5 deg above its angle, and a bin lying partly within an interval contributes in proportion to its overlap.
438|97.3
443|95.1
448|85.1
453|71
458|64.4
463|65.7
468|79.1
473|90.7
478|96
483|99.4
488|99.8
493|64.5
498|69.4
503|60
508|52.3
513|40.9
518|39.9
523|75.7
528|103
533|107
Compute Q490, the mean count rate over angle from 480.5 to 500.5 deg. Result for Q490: 83.3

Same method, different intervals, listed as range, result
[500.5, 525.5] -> 53.8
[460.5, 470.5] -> 72.4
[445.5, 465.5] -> 71.5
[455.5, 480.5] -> 79.2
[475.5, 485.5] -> 97.7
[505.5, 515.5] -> 46.6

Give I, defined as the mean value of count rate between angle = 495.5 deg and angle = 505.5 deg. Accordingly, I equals 64.7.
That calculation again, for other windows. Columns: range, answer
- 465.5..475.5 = 84.9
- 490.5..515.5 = 57.4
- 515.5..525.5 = 57.8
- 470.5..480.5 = 93.3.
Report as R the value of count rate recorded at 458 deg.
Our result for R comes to 64.4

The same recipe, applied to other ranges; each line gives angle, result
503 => 60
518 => 39.9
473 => 90.7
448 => 85.1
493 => 64.5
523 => 75.7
